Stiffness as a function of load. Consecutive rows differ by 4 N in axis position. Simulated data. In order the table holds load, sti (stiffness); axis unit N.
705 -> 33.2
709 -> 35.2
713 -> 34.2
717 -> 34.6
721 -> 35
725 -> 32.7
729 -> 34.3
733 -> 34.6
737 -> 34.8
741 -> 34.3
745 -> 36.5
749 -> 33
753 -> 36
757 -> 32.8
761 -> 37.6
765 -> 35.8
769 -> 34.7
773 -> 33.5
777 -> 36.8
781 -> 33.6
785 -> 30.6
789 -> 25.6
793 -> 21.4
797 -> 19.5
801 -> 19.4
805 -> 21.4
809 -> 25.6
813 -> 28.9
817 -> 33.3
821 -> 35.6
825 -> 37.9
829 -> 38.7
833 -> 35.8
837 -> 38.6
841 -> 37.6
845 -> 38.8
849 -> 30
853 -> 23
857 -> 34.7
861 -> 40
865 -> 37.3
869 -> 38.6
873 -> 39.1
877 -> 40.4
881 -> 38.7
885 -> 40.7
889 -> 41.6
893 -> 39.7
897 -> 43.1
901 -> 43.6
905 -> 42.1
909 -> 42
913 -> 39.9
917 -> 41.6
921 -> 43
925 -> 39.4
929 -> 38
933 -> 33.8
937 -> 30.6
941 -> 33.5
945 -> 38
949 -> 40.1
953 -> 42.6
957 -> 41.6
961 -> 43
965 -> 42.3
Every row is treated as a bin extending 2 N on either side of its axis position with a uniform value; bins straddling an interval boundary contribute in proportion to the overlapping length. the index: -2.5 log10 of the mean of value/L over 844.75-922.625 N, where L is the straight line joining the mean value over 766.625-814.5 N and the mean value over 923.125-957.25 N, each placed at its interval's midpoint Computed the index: -0.15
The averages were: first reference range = 27.6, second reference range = 37.3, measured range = 38.9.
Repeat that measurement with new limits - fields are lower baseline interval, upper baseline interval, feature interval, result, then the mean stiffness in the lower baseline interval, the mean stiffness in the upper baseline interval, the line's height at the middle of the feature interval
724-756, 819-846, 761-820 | 0.237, 34.5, 37.5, 36.2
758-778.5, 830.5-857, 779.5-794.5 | 0.255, 35.5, 34.1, 35.2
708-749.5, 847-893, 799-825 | 0.264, 34.5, 36.9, 35.9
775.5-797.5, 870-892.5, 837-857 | 0.077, 28.3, 40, 35.8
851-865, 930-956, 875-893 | -0.174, 33.2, 36.7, 34.3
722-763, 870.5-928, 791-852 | 0.231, 34.7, 41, 37.9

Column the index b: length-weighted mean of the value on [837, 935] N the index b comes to 38.6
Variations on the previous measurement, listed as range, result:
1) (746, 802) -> 31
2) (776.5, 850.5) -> 30.9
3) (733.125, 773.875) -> 34.9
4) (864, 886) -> 39.1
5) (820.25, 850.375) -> 36.8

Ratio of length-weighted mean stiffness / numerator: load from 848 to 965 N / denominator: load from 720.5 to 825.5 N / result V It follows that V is 1.2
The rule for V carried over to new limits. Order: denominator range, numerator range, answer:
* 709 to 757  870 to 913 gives 1.19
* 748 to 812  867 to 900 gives 1.36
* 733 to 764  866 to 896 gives 1.14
